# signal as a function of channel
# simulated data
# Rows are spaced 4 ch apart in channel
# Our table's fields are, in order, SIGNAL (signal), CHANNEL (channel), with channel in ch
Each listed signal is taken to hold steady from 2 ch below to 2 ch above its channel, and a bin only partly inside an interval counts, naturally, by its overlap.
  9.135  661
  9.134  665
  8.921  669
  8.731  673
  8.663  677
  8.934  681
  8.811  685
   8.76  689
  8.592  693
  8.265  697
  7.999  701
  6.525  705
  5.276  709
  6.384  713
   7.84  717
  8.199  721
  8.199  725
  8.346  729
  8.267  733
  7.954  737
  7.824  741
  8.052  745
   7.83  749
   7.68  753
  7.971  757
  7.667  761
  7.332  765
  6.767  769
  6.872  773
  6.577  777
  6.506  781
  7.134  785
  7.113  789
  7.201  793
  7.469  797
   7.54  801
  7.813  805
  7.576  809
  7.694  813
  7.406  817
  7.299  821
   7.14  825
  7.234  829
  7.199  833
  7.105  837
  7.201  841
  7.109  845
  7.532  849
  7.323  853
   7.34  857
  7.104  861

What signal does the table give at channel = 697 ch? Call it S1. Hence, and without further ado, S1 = 8.265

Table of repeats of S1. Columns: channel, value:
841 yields 7.201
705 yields 6.525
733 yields 8.267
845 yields 7.109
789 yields 7.113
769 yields 6.767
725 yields 8.199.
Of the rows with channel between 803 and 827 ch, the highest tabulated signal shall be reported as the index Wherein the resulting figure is 7.813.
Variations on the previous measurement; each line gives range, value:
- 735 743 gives 7.954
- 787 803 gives 7.54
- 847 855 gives 7.532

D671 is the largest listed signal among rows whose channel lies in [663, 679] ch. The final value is 9.134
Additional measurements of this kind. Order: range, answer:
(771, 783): 6.872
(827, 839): 7.234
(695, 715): 8.265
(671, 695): 8.934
